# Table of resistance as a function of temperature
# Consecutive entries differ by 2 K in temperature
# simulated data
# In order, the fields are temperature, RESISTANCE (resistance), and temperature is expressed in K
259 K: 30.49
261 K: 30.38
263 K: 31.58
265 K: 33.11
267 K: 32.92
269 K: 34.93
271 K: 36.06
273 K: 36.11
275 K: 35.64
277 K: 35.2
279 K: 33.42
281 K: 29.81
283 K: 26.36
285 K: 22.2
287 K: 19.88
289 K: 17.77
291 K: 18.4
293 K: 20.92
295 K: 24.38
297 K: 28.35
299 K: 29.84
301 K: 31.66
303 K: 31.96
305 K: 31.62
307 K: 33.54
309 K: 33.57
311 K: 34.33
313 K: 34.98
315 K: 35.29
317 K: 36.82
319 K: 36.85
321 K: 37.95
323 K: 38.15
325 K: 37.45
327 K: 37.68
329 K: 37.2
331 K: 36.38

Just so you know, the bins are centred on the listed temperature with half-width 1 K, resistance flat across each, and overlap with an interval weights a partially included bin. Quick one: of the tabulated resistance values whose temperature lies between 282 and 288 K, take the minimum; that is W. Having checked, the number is 19.88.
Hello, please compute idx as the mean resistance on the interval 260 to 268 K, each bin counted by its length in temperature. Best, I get 32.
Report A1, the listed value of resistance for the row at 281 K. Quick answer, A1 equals 29.81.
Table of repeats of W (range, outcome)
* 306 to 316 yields 33.54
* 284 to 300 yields 17.77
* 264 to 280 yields 32.92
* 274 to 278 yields 35.2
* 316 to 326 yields 36.82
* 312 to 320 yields 34.98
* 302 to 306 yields 31.62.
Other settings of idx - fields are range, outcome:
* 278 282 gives 31.6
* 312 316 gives 35.1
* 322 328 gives 37.8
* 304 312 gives 33.3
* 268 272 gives 35.5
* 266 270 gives 33.9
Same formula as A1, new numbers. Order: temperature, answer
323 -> 38.15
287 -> 19.88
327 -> 37.68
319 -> 36.85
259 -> 30.49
